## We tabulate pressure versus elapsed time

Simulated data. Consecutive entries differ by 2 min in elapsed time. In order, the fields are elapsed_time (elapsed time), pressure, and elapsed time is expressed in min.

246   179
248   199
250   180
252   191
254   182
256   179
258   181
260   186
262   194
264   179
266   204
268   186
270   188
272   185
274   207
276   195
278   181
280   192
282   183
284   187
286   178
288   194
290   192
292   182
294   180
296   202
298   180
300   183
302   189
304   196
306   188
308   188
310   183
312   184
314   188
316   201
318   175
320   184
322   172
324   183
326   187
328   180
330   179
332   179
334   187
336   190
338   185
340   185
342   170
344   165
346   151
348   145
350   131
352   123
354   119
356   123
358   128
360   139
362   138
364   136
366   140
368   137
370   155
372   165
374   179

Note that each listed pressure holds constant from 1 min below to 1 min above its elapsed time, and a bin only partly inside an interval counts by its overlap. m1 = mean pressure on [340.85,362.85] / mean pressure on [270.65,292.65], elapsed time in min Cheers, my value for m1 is 0.7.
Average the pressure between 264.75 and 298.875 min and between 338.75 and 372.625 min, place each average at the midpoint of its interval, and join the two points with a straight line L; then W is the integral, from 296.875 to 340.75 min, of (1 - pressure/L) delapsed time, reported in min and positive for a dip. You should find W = -4.9 min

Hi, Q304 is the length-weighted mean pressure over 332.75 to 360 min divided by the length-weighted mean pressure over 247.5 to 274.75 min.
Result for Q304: 0.8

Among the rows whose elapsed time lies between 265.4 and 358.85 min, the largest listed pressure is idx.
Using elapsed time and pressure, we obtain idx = 207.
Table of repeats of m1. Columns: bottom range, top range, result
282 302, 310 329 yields 0.99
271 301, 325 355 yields 0.88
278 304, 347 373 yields 0.73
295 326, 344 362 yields 0.72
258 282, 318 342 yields 0.96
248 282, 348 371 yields 0.71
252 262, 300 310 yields 1.03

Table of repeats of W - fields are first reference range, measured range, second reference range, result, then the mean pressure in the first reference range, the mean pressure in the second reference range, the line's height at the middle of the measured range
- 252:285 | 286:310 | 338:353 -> -1.7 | 188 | 155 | 175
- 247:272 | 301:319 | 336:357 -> -2.3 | 187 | 152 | 167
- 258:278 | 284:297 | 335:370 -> -0.6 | 190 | 148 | 179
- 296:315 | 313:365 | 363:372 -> 0.6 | 187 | 145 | 164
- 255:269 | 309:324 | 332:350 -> -0.7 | 187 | 170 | 176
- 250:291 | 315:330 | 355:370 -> -2.3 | 188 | 136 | 158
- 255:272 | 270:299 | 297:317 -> -0.1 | 187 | 188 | 187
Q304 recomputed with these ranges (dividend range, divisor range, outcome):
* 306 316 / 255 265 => 1.02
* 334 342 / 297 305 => 0.99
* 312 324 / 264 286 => 0.97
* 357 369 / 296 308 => 0.72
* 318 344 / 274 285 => 0.96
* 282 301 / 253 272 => 1.00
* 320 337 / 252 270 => 0.98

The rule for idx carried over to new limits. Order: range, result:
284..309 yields 202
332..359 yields 190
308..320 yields 201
